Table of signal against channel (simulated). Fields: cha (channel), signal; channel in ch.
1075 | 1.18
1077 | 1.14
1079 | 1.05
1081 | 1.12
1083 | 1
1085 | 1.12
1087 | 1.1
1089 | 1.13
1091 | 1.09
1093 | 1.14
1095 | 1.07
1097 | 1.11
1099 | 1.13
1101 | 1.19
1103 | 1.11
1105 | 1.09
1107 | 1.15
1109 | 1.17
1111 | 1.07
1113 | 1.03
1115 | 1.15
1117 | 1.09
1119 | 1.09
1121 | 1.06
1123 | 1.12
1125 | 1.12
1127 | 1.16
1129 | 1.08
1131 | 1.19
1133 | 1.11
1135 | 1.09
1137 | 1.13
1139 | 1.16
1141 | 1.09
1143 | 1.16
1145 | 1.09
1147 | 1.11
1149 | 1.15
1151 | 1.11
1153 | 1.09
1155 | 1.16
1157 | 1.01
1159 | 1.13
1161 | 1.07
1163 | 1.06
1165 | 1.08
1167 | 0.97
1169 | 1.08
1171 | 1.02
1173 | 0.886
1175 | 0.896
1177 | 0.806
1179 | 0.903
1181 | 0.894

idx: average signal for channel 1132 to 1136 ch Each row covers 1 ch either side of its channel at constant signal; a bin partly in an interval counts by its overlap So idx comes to 1.1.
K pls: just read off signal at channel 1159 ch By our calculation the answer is 1.13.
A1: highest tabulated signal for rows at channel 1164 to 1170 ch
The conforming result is 1.08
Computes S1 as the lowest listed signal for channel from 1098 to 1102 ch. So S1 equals 1.13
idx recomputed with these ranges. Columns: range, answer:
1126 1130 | 1.12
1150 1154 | 1.1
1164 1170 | 1.04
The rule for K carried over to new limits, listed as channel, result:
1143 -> 1.16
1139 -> 1.16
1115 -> 1.15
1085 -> 1.12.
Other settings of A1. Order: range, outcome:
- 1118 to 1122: 1.09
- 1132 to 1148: 1.16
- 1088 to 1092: 1.13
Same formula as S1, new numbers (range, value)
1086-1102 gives 1.07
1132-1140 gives 1.09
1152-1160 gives 1.01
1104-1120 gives 1.03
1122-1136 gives 1.08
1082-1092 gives 1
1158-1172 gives 0.97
